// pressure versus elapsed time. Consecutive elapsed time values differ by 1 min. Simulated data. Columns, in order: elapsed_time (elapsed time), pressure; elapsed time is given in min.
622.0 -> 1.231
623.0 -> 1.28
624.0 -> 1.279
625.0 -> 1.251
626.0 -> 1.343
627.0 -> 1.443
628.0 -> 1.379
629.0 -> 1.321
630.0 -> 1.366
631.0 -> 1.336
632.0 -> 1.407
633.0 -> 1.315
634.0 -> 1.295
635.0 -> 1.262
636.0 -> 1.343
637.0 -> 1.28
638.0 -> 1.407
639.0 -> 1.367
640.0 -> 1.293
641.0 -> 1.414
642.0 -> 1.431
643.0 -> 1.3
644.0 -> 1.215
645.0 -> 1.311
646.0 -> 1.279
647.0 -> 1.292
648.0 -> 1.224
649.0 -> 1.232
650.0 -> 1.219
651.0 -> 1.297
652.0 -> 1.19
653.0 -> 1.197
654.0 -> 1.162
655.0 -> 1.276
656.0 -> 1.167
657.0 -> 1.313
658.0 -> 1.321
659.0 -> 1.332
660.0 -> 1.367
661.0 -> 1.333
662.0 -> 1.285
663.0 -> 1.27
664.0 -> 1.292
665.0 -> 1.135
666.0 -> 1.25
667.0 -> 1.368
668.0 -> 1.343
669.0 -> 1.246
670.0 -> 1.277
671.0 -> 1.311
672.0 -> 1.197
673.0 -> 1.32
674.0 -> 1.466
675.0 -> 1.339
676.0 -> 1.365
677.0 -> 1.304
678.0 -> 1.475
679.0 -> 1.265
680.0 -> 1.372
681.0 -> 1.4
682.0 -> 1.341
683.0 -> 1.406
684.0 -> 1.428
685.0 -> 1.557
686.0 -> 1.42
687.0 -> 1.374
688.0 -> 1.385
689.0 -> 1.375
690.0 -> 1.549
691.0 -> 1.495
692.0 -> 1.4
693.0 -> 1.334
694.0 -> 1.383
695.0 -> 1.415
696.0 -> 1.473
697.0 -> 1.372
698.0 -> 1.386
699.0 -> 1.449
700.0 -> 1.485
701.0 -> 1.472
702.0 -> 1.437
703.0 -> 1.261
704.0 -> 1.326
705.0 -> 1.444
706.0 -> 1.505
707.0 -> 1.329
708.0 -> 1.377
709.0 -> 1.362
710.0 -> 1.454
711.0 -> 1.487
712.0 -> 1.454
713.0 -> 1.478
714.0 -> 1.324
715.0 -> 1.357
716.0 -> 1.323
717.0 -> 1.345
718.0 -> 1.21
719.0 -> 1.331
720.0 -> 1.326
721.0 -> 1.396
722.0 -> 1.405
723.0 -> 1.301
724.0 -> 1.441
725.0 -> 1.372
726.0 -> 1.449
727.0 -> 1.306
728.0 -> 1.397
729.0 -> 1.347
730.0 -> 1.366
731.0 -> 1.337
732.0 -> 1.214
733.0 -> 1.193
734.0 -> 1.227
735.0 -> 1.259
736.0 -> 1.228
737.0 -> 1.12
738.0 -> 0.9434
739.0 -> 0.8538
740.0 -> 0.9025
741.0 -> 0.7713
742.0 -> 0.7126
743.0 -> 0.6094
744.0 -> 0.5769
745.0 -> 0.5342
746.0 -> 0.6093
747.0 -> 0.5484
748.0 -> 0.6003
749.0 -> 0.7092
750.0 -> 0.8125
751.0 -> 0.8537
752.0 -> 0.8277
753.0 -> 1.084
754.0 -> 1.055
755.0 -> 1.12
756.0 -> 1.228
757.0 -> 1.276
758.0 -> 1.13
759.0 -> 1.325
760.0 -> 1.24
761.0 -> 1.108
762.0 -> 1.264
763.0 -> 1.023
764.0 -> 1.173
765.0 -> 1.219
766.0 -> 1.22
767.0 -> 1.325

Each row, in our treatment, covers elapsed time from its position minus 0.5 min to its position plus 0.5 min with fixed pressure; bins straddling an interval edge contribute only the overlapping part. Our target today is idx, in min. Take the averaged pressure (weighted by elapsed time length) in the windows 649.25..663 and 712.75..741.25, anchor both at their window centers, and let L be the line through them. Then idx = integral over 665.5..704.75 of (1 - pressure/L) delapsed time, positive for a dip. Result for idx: -3.6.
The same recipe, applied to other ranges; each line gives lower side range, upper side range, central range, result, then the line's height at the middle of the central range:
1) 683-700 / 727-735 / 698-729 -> -0.76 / 1.35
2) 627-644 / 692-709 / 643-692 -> 1.88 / 1.37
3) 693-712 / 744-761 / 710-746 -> -0.47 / 1.17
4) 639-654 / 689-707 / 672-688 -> -0.15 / 1.37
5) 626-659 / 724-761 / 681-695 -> -2.79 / 1.18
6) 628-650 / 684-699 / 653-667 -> 0.92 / 1.36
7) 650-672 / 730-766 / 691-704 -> -2.80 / 1.16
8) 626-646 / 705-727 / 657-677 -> 0.74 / 1.36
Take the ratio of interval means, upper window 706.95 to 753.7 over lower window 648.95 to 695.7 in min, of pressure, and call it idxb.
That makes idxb 0.85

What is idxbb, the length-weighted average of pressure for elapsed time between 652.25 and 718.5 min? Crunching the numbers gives 1.36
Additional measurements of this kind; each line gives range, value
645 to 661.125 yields 1.26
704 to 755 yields 1.15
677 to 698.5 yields 1.41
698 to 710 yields 1.41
